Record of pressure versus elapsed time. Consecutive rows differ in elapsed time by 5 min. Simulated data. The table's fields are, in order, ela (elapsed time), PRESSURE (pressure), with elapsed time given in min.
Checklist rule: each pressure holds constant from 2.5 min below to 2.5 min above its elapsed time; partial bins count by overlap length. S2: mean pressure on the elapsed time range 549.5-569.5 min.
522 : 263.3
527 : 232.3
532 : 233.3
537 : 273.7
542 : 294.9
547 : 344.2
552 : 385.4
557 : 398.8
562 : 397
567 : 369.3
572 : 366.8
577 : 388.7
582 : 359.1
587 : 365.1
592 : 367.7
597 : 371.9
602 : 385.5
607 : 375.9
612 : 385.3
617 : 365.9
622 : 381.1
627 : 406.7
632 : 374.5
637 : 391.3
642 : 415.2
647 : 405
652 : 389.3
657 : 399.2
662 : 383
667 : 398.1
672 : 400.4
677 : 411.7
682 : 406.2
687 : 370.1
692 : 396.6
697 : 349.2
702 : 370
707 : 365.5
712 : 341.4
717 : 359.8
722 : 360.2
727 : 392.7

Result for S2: 388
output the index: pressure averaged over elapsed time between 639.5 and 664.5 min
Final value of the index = 398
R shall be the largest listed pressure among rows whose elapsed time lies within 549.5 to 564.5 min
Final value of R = 398.8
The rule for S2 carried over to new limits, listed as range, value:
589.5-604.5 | 375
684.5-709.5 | 370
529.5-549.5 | 287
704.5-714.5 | 353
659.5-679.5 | 398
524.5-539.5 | 246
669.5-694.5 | 397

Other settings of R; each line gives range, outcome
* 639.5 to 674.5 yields 415.2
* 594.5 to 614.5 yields 385.5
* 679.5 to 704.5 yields 406.2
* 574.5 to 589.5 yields 388.7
